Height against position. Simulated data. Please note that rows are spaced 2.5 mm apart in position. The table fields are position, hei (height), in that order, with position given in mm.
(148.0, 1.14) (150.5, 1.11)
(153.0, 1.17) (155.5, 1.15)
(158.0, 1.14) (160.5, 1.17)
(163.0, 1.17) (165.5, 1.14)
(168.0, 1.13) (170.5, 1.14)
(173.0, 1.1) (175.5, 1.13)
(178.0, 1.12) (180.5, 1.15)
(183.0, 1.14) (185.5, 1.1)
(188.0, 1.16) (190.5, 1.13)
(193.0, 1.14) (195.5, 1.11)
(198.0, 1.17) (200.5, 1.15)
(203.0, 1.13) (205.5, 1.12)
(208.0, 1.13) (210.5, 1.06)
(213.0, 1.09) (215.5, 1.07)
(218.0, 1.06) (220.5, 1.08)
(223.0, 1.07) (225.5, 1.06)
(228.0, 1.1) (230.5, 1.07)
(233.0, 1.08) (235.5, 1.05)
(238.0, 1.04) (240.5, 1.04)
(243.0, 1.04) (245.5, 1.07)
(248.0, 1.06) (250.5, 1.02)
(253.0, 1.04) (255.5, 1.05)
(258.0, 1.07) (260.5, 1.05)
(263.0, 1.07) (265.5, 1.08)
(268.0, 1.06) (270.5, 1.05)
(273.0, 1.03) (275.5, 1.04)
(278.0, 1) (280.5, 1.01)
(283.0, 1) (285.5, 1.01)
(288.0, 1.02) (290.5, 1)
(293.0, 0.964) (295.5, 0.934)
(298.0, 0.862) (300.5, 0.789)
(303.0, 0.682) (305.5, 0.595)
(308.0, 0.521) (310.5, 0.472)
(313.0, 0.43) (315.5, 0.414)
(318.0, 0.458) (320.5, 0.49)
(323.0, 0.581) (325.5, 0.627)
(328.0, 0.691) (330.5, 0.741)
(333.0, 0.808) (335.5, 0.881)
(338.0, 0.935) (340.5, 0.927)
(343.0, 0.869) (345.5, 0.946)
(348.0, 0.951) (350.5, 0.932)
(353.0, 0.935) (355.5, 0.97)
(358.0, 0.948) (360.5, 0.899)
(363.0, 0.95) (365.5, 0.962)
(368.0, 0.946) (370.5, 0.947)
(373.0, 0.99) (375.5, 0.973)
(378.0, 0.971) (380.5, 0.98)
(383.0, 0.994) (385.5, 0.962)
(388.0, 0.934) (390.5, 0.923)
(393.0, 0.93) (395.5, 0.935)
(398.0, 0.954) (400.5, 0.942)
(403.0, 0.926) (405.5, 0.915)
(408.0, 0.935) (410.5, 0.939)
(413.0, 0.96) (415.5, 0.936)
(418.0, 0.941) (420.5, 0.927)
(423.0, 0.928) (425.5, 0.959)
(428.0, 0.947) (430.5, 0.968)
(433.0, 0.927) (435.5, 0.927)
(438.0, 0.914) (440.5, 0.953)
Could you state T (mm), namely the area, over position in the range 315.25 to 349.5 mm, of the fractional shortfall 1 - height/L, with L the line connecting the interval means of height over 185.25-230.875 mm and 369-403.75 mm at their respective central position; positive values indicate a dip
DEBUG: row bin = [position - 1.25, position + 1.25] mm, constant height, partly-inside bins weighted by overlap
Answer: 8.60 mm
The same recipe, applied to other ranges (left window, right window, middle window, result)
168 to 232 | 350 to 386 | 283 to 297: 0.6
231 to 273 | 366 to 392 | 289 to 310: 4.9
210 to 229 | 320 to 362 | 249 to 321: 6.1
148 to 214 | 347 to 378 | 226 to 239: 0.2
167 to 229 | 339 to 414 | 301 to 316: 7.0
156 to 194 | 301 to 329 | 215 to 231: -2.4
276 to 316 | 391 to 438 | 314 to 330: 5.5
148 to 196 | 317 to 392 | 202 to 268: -1.5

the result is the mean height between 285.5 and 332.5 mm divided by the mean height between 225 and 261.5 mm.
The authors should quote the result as 0.7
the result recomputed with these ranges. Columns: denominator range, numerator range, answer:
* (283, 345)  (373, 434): 1.27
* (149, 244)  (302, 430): 0.77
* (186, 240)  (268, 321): 0.74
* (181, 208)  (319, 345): 0.67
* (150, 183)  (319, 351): 0.69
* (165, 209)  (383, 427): 0.83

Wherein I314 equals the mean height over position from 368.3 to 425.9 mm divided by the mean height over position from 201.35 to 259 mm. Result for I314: 0.89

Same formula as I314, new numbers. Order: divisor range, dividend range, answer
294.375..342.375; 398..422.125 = 1.38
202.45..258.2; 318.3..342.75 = 0.69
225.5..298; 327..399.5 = 0.89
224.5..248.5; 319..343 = 0.70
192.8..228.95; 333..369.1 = 0.84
